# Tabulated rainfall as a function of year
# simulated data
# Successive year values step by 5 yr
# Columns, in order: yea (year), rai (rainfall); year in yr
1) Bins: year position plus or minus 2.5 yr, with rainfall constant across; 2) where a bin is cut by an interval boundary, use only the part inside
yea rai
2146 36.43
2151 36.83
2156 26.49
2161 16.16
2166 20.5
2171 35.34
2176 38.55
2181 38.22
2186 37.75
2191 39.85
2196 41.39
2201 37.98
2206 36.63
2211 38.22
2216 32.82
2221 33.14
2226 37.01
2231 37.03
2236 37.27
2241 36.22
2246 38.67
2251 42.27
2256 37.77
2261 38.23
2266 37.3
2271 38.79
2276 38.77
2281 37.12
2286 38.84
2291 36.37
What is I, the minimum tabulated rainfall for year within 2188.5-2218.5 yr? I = 32.82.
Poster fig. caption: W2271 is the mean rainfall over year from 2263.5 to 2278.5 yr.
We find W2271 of 38.3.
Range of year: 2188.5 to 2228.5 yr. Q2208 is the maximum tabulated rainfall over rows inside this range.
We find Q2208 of 41.39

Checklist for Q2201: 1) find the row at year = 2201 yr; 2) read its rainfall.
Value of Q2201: 37.98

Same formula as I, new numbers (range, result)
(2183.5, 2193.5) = 37.75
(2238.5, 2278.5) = 36.22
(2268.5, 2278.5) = 38.77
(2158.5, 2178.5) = 16.16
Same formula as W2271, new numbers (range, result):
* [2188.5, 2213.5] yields 38.8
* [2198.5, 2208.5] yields 37.3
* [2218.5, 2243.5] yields 36.1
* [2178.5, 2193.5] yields 38.6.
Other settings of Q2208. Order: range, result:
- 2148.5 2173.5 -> 36.83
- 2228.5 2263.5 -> 42.27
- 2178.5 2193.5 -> 39.85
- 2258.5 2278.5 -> 38.79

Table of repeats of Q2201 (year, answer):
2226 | 37.01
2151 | 36.83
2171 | 35.34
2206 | 36.63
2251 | 42.27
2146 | 36.43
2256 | 37.77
